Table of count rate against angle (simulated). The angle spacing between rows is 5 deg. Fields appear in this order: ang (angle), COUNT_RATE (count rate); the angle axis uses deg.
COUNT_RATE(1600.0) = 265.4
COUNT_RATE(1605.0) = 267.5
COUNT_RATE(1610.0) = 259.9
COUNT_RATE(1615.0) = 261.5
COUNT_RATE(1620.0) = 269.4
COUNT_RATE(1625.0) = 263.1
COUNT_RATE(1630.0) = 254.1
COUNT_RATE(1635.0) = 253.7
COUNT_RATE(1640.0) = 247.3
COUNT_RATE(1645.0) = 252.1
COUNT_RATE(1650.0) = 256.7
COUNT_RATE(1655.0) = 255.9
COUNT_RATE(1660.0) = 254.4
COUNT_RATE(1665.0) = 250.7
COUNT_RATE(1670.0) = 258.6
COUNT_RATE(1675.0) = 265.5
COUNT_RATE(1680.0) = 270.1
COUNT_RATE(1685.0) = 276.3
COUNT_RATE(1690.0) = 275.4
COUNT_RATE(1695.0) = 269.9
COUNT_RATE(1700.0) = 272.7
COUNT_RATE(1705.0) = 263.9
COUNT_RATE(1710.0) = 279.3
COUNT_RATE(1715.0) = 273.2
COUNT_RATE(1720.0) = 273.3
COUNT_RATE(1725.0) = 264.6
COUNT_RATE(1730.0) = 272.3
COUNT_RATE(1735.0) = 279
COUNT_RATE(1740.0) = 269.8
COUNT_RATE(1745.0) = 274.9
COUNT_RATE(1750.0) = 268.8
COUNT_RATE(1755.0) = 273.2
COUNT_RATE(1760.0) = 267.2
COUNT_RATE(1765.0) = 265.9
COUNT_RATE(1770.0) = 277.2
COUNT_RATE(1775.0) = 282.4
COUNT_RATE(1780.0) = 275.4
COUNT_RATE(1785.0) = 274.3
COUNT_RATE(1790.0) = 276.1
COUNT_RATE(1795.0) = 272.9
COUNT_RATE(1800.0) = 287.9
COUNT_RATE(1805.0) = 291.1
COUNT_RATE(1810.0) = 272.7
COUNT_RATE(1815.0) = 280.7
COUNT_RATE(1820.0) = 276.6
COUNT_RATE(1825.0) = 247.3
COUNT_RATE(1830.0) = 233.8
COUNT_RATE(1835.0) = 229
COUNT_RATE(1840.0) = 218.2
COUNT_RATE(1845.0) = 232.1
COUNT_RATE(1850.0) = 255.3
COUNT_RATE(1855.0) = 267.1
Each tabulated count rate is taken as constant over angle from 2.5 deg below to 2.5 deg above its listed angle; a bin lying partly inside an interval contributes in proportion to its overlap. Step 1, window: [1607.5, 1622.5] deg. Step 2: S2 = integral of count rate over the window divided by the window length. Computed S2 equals 264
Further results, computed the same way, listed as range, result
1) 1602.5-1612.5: 264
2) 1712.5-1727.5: 270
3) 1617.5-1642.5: 258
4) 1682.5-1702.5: 274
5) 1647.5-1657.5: 256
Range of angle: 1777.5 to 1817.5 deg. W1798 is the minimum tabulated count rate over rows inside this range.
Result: 272.7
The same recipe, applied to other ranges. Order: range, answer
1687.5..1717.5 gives 263.9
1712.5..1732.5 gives 264.6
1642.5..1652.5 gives 252.1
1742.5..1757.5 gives 268.8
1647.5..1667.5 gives 250.7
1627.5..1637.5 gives 253.7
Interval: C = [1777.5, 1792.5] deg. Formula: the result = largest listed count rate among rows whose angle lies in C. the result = 276.1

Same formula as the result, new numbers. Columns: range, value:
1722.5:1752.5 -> 279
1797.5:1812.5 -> 291.1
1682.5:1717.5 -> 279.3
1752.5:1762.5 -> 273.2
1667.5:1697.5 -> 276.3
